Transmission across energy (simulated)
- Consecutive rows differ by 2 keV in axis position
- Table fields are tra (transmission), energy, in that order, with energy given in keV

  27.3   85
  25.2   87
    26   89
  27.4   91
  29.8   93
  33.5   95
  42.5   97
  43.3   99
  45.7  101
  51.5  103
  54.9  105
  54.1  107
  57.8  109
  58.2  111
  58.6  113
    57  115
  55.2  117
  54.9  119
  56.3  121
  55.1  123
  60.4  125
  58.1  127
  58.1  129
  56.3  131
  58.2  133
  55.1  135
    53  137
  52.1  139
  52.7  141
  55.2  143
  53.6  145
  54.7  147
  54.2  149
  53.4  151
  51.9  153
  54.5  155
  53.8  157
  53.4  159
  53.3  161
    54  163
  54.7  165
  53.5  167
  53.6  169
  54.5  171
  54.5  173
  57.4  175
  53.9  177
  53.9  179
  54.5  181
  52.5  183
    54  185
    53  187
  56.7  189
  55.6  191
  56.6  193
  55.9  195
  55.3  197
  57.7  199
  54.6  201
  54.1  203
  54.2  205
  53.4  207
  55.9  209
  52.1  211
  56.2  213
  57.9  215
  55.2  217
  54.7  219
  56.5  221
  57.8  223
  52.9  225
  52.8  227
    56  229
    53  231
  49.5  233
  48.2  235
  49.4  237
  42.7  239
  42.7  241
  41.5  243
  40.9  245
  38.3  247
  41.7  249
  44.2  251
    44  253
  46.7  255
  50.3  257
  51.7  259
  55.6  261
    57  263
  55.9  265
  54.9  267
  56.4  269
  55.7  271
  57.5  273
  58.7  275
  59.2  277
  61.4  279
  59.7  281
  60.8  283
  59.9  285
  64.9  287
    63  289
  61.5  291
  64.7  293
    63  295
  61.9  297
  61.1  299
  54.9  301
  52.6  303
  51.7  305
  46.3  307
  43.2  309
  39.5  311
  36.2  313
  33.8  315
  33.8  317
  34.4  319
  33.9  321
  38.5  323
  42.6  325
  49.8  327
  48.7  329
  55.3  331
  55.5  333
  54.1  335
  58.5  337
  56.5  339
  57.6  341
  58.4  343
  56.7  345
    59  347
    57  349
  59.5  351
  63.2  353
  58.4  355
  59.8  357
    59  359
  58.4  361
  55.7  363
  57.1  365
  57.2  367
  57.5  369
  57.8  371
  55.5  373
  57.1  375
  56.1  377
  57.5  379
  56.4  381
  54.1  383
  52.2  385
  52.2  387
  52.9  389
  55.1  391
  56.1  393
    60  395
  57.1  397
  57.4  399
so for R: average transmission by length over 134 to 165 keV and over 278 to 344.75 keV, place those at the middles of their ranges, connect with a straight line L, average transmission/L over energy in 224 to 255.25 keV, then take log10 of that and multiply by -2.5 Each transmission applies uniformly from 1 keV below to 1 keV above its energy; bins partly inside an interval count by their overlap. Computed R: 0.14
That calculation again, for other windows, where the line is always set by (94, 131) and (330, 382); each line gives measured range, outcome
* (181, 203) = -0.01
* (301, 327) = 0.34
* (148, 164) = 0.01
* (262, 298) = -0.07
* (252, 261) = 0.14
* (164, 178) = -0.01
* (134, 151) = 0.00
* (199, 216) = 0.00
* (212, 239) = 0.03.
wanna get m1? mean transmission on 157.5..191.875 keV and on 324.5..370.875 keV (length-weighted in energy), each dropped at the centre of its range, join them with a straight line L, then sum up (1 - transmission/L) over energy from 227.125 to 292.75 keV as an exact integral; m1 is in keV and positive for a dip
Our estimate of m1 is 3.16 keV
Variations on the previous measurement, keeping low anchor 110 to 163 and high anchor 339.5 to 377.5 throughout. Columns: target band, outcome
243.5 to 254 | 2.75 keV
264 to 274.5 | 0.12 keV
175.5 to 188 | 0.45 keV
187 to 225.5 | 0.48 keV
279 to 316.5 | 1.91 keV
